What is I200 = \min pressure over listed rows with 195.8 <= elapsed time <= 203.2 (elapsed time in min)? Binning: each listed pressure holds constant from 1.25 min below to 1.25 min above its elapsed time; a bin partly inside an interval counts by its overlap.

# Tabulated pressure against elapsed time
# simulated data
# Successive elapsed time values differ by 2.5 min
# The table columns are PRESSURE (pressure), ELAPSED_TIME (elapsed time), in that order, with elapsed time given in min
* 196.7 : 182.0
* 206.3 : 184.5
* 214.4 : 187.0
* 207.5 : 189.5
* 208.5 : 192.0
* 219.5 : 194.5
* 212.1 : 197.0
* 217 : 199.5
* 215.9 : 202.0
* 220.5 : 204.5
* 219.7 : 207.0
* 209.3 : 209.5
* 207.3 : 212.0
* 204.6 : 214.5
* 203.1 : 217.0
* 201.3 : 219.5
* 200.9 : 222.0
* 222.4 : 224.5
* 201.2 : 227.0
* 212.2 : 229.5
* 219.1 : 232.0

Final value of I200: 212.1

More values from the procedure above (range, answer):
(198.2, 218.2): 203.1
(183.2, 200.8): 206.3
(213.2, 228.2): 200.9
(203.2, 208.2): 219.7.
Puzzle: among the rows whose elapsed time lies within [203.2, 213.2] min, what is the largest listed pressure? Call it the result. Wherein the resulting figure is 220.5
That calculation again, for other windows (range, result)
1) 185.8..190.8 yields 214.4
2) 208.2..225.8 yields 222.4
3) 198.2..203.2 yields 217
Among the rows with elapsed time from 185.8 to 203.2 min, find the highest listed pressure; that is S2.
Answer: 219.5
